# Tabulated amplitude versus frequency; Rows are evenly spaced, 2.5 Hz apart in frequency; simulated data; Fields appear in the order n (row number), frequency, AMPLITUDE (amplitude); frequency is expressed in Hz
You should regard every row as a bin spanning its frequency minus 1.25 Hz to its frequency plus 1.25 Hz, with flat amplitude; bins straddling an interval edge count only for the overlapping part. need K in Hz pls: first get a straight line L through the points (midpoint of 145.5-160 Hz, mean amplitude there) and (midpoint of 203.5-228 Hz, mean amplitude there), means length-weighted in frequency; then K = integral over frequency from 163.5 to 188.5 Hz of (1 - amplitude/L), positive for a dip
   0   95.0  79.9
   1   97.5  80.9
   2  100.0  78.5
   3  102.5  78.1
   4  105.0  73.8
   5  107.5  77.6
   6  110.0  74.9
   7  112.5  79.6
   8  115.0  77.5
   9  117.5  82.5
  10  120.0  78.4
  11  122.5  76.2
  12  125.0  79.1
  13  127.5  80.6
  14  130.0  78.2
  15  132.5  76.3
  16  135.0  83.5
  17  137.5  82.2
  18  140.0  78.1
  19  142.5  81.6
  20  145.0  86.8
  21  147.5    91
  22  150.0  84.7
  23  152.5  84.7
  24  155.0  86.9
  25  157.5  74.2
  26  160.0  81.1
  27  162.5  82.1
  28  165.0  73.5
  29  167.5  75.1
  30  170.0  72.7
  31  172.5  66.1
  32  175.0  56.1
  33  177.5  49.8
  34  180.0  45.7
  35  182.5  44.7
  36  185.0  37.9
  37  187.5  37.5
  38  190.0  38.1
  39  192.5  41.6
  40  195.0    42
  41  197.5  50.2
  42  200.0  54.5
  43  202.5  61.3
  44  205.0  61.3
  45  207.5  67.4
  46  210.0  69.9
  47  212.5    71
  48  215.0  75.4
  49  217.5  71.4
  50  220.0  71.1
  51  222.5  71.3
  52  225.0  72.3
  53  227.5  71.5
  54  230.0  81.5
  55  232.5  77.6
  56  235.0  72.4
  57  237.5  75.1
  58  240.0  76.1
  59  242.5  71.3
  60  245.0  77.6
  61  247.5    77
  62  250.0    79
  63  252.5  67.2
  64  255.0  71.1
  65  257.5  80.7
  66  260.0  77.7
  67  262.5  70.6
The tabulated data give 7.24 Hz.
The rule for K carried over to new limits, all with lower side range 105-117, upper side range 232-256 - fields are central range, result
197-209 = 2.5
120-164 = -2.8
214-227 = 0.5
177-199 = 9.5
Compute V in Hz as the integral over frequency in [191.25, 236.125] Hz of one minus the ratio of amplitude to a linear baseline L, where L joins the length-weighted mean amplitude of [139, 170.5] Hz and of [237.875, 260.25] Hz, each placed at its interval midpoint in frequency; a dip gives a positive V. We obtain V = 6.7 Hz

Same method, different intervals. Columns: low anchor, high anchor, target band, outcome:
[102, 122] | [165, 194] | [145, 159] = -4.9 Hz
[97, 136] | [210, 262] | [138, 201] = 9.7 Hz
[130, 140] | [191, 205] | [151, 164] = -2.3 Hz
